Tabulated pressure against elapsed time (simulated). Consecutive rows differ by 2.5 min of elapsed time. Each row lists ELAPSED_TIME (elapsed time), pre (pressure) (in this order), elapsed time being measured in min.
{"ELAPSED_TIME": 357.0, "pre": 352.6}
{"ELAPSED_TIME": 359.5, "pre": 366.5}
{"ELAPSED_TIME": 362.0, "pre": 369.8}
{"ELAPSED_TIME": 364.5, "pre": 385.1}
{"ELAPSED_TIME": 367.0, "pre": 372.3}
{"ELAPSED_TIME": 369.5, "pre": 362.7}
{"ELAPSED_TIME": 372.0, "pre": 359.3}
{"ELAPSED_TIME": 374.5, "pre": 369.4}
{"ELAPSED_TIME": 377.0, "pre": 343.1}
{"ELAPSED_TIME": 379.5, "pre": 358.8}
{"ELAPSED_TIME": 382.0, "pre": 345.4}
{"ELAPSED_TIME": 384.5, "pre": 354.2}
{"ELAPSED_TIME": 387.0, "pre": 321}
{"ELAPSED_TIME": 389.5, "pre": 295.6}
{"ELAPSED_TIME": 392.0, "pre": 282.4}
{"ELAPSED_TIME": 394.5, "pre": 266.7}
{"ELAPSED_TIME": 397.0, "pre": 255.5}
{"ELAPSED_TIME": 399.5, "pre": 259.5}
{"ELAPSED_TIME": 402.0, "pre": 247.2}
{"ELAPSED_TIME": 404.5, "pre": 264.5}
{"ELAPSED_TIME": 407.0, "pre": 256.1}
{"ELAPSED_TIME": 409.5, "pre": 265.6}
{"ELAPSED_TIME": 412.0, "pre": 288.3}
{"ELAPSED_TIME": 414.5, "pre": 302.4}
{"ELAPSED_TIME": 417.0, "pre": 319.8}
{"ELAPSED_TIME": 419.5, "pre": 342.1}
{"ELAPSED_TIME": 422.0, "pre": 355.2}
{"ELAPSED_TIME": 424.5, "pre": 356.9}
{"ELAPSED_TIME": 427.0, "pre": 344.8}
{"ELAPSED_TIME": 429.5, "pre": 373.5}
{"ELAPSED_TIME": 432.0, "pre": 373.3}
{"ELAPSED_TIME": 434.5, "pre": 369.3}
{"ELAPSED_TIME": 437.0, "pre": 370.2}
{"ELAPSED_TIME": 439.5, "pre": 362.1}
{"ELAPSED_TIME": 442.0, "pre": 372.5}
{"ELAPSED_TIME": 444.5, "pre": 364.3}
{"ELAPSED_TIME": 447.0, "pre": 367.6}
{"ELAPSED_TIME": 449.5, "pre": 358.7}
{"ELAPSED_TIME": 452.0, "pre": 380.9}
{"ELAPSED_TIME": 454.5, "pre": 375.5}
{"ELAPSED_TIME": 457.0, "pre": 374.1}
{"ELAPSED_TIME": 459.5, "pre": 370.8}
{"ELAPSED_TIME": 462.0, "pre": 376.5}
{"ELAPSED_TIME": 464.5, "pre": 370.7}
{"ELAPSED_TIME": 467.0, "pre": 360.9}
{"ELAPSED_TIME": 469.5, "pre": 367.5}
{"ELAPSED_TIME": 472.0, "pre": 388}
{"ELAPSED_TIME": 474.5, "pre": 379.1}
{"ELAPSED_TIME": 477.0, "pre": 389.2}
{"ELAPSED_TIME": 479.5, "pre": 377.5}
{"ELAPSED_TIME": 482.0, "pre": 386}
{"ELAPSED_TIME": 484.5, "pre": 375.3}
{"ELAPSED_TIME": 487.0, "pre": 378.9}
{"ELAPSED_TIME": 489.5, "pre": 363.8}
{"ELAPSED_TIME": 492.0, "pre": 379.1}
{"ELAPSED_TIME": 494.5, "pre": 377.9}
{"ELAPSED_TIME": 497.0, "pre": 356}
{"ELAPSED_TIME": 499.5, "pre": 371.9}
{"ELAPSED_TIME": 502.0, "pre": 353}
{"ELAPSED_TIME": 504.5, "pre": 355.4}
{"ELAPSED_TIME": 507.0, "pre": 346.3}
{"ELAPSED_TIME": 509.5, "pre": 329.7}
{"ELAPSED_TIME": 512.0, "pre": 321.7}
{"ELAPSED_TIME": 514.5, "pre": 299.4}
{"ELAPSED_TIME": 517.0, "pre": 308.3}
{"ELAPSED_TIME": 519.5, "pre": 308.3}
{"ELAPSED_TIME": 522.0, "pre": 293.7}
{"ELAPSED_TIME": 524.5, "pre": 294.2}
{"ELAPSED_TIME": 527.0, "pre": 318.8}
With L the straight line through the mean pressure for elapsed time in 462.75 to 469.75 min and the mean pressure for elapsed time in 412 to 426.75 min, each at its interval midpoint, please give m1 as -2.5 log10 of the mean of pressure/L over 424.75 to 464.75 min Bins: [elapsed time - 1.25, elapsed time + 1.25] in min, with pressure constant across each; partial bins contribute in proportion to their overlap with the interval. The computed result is -0.05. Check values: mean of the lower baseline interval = 332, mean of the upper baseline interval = 367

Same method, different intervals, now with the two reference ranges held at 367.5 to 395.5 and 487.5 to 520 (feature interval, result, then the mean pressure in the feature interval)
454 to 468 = -0.09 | 371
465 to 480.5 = -0.10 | 377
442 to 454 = -0.09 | 369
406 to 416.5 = 0.20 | 282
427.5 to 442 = -0.09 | 369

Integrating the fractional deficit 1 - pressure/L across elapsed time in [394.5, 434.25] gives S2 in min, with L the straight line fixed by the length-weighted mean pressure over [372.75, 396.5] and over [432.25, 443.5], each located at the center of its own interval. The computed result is 4.90 min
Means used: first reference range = 325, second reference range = 369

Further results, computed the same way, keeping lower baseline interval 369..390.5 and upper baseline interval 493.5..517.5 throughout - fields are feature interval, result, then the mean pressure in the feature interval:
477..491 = -1.4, 378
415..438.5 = -0.7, 354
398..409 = 2.8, 257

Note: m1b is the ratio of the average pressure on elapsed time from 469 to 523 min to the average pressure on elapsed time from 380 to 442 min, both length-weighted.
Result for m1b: 1.1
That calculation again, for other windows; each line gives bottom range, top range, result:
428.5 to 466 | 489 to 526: 0.91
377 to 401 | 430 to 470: 1.21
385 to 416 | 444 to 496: 1.35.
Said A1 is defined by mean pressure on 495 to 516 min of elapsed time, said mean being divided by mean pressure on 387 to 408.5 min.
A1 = 1.27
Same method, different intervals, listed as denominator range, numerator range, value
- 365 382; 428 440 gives 1.02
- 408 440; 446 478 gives 1.10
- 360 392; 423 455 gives 1.05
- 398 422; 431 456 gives 1.29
